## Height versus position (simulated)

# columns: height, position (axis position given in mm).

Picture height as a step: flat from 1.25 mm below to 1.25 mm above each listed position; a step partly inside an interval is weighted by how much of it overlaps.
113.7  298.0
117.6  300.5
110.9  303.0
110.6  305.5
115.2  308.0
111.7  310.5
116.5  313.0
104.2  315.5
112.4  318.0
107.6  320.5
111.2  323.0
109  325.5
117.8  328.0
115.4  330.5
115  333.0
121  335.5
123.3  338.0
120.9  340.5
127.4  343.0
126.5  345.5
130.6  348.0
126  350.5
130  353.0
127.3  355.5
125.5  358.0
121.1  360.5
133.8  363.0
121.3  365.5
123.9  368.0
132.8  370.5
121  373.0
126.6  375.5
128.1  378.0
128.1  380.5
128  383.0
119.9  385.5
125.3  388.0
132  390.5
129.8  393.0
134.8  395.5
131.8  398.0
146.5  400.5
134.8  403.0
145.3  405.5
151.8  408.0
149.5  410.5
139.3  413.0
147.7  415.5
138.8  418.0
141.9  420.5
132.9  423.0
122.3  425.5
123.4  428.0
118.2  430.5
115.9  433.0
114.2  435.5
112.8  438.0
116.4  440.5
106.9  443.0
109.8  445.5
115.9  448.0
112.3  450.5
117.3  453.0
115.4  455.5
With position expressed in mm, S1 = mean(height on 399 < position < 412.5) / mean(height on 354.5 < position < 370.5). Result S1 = 1.2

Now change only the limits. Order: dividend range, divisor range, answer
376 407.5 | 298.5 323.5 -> 1.18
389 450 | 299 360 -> 1.10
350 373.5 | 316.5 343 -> 1.09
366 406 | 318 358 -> 1.08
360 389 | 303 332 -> 1.13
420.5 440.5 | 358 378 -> 0.96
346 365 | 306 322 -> 1.15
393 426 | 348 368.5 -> 1.11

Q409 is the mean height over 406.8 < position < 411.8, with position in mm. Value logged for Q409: 151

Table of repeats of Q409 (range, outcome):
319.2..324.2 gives 109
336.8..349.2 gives 126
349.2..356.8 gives 128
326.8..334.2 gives 116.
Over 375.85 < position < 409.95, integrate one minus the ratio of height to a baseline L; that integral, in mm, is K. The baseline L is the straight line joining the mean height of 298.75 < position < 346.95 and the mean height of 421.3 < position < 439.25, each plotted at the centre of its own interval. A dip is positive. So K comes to -4.3 mm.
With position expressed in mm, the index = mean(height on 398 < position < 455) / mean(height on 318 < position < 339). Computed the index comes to 1.11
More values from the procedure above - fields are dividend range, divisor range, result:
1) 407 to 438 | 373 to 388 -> 1.05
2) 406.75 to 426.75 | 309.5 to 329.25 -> 1.26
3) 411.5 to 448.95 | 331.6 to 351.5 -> 1.00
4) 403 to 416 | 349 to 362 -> 1.15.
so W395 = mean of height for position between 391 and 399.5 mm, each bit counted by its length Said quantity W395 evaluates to 133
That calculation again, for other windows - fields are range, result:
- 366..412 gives 133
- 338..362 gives 126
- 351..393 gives 127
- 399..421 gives 144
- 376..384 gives 128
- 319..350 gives 119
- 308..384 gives 121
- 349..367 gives 126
